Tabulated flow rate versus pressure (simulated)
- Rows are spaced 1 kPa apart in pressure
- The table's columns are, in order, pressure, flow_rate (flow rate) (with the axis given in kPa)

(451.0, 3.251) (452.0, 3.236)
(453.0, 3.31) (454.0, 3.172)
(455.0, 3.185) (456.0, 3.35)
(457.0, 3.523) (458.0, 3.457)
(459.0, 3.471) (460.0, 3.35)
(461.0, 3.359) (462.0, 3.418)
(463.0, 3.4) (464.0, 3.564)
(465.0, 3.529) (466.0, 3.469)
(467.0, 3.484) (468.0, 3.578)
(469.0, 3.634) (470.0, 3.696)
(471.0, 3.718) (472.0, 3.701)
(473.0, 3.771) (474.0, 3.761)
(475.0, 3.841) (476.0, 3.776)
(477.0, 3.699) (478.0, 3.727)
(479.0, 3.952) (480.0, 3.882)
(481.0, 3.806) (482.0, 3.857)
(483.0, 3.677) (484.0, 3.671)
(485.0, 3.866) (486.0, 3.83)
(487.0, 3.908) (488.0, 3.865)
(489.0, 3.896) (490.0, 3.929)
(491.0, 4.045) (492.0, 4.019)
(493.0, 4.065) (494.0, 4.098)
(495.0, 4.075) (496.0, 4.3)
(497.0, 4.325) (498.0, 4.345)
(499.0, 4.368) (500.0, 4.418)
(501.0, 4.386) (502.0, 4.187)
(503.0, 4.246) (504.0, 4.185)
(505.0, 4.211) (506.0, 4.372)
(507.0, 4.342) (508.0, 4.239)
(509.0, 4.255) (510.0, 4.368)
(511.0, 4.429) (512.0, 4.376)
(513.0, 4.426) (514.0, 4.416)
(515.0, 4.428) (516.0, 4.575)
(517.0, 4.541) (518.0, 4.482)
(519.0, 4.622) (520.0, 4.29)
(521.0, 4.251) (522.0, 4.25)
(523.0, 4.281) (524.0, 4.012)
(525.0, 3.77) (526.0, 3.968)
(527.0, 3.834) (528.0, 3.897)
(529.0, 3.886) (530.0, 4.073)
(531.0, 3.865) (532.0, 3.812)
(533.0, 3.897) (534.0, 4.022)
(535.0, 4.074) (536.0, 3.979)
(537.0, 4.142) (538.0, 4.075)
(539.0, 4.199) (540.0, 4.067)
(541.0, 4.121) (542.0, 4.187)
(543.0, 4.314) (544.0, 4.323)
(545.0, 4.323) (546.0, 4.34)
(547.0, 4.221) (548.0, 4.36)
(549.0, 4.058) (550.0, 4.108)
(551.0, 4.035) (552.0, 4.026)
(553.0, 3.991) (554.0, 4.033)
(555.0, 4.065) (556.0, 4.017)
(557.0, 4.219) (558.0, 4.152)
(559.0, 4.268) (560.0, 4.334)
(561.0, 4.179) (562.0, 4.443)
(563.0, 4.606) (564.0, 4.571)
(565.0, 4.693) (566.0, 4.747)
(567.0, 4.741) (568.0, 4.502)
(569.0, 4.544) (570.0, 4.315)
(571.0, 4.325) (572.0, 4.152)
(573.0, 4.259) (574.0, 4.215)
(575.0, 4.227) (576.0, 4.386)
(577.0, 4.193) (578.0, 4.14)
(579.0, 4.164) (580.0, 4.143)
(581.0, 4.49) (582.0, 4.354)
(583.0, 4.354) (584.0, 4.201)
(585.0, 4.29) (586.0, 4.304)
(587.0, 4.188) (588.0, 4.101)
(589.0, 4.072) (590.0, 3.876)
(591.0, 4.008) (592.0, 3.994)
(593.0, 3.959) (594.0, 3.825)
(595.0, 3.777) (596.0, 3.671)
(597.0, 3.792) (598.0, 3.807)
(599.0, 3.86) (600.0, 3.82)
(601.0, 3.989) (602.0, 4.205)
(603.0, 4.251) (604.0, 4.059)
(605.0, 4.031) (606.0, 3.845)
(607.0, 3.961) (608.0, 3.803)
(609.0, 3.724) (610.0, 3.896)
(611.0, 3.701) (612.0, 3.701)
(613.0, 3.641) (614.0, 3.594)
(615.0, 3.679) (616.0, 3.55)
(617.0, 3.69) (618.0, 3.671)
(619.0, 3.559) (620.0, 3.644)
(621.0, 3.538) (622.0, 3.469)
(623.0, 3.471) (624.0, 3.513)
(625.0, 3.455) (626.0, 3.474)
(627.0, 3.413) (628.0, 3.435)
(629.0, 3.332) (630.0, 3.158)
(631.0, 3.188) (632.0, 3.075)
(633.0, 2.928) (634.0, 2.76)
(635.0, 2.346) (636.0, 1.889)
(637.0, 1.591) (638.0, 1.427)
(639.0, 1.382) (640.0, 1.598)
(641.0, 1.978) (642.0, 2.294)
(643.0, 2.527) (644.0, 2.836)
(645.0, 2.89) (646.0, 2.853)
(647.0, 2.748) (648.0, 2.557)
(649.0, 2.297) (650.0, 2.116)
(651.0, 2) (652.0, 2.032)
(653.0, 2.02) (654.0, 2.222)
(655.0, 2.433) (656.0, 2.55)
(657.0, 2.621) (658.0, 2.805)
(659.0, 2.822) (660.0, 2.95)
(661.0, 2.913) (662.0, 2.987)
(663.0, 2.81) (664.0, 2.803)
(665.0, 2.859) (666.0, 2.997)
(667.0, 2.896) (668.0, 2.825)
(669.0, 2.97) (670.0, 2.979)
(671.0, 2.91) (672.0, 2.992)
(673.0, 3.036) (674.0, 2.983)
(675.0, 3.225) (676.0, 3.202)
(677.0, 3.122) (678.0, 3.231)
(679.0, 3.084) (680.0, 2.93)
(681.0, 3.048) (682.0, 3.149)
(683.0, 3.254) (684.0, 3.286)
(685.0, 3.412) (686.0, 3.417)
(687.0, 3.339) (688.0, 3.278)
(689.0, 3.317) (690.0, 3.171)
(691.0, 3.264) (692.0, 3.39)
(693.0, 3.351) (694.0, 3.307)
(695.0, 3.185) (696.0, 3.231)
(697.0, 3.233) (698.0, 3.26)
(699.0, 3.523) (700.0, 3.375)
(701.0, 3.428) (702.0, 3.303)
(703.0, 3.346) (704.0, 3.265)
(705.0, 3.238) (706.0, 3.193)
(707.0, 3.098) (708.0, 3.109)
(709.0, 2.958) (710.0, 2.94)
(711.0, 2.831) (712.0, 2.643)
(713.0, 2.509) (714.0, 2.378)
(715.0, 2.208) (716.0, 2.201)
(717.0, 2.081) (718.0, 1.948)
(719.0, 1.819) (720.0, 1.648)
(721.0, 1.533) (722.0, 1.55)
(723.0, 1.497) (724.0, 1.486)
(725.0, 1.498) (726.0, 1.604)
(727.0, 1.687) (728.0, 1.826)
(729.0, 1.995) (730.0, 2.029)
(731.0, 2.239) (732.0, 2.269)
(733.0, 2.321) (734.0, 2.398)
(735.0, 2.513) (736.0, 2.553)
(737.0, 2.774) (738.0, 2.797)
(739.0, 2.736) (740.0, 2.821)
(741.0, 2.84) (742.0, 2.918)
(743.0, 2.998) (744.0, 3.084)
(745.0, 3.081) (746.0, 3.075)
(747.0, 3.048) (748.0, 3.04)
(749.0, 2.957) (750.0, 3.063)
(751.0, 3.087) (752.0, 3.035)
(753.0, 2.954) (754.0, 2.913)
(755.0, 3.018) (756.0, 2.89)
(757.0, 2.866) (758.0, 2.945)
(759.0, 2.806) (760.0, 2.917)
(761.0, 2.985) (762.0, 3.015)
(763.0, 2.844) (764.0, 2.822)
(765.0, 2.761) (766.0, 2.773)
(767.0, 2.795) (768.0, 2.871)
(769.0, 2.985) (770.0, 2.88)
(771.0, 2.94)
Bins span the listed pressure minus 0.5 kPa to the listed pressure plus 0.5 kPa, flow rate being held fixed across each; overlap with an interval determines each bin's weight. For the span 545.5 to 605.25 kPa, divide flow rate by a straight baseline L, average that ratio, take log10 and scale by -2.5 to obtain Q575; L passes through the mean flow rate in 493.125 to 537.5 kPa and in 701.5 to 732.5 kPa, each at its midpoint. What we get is -0.15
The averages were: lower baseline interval 4.21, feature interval 4.18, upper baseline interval 2.32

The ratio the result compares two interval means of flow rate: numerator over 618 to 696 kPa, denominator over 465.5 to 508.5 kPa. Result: 0.73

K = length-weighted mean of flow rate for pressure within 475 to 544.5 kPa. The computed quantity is 4.12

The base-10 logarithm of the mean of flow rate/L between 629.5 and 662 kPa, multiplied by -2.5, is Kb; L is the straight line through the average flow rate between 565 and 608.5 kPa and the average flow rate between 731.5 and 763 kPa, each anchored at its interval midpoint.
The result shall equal 0.44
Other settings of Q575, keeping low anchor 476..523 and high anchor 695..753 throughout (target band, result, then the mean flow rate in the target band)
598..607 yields -0.16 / 3.99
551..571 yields -0.16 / 4.33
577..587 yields -0.18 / 4.26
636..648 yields 0.40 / 2.2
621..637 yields 0.06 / 3.09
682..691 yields -0.15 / 3.3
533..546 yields -0.07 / 4.15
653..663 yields 0.15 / 2.67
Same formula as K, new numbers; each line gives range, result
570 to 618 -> 4.01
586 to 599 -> 3.93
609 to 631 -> 3.55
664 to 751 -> 2.8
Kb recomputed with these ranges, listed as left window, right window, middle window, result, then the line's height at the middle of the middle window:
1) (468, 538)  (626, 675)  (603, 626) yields -0.23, 2.99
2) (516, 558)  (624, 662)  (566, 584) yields -0.21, 3.57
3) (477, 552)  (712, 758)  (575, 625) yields -0.13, 3.48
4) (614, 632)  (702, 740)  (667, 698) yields -0.14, 2.8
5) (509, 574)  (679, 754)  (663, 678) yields 0.06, 3.15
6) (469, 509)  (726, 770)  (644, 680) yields 0.14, 3.16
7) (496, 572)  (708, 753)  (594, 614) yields -0.08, 3.6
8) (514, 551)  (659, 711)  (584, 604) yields -0.07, 3.75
